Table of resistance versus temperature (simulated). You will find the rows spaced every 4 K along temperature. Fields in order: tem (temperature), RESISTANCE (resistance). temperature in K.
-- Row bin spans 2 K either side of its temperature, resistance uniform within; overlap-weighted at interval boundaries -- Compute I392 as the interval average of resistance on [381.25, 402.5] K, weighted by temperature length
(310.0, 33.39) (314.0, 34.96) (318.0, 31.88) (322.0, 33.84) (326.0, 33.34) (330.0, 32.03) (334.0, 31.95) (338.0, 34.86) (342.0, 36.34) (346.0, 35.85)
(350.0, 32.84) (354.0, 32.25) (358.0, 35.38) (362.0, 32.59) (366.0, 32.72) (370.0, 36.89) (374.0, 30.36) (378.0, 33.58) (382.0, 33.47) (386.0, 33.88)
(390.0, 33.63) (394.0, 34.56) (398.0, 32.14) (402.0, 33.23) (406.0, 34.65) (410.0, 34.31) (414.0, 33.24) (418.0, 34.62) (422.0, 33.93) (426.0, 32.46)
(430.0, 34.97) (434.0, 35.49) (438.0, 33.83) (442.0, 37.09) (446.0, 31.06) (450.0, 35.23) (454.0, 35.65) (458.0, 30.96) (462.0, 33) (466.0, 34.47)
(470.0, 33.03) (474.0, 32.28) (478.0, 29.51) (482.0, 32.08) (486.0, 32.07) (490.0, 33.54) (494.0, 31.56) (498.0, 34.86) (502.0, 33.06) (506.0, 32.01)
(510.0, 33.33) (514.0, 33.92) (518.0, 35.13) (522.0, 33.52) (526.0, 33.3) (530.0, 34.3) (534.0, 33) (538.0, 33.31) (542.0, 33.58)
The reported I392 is 33.5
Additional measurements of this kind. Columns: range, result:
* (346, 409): 33.6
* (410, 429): 33.7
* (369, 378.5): 33.3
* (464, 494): 32.4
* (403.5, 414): 34.2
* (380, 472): 33.9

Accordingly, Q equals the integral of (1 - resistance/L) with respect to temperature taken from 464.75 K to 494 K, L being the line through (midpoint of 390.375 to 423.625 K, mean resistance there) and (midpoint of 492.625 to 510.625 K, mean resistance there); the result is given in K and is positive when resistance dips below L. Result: 0.8 K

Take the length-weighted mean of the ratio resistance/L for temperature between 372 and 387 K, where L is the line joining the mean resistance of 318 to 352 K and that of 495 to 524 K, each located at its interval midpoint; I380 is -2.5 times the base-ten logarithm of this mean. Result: 0.03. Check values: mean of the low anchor 33.8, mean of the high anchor 33.6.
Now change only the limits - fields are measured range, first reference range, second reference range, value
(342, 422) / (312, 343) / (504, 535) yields -0.01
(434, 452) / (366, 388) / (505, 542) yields -0.03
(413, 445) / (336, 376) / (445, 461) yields -0.03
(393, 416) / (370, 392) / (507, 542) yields -0.01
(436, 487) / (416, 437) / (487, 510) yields 0.02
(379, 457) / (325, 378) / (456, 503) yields -0.03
